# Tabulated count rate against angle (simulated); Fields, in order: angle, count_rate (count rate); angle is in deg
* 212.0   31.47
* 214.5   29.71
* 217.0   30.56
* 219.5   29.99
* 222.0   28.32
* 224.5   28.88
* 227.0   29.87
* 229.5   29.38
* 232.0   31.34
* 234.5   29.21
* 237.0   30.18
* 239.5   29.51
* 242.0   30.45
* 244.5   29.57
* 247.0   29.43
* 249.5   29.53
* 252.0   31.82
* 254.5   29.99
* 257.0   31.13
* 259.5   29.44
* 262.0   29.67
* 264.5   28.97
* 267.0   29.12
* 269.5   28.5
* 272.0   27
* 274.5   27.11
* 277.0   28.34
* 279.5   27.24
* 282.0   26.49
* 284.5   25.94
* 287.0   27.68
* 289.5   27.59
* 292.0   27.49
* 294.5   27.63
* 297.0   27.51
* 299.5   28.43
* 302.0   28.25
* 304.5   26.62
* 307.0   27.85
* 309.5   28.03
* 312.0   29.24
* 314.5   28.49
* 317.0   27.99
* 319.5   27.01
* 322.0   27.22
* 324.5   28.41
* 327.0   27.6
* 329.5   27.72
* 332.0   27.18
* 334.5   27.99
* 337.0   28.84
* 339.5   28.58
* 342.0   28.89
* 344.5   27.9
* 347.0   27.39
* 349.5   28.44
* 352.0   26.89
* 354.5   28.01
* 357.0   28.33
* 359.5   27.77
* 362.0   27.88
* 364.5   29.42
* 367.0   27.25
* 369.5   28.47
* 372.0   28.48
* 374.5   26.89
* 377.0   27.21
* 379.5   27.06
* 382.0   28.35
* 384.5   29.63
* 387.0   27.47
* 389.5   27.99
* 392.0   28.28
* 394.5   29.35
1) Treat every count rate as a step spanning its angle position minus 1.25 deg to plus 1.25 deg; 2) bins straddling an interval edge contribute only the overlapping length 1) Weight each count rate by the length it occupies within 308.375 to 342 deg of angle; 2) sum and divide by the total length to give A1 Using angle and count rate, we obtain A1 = 28.1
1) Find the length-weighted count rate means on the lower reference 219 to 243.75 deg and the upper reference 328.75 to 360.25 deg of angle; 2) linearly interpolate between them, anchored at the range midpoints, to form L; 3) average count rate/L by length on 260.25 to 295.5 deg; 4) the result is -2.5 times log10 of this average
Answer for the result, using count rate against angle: 0.05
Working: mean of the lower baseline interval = 29.7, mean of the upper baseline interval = 28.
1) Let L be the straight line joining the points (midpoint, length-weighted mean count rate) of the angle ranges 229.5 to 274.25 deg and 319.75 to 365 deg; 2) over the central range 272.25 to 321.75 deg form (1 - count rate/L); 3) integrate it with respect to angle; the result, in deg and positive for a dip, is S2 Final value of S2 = 2.05 deg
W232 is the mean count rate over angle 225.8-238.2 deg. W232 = 30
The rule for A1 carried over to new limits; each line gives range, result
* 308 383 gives 28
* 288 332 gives 27.8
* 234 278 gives 29.4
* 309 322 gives 28.1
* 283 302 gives 27.5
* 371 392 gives 27.9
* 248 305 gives 28.4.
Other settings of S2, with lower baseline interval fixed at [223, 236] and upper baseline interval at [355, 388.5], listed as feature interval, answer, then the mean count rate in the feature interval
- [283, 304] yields 1.0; 27.5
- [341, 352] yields 0.1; 28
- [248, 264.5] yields -0.4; 30.2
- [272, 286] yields 1.0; 27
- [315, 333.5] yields 0.6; 27.6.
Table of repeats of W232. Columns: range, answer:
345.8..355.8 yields 27.7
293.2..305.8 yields 27.7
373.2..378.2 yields 27.1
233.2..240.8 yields 29.6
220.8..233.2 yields 29.6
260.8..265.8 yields 29.3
